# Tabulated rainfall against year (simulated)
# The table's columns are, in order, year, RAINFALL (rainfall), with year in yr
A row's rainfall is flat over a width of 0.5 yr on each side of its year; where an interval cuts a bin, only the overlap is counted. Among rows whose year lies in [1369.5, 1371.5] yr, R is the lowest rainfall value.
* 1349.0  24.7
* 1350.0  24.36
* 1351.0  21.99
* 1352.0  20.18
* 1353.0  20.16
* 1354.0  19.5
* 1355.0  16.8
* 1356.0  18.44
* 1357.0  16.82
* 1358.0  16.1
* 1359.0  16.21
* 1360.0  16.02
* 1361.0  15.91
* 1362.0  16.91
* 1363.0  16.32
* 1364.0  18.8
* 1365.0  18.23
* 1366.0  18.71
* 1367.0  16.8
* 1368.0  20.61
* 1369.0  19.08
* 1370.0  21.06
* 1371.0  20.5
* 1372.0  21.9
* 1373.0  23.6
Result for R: 20.5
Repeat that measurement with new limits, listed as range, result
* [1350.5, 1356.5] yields 16.8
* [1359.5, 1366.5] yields 15.91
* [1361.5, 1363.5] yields 16.32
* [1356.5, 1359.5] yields 16.1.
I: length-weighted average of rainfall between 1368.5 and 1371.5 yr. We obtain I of 20.2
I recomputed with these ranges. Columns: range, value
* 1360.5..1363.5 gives 16.4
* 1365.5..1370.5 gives 19.3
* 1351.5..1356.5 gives 19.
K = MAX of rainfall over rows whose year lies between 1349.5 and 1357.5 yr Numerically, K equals 24.36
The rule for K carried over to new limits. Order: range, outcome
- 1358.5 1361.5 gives 16.21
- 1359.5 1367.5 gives 18.8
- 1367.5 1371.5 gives 21.06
